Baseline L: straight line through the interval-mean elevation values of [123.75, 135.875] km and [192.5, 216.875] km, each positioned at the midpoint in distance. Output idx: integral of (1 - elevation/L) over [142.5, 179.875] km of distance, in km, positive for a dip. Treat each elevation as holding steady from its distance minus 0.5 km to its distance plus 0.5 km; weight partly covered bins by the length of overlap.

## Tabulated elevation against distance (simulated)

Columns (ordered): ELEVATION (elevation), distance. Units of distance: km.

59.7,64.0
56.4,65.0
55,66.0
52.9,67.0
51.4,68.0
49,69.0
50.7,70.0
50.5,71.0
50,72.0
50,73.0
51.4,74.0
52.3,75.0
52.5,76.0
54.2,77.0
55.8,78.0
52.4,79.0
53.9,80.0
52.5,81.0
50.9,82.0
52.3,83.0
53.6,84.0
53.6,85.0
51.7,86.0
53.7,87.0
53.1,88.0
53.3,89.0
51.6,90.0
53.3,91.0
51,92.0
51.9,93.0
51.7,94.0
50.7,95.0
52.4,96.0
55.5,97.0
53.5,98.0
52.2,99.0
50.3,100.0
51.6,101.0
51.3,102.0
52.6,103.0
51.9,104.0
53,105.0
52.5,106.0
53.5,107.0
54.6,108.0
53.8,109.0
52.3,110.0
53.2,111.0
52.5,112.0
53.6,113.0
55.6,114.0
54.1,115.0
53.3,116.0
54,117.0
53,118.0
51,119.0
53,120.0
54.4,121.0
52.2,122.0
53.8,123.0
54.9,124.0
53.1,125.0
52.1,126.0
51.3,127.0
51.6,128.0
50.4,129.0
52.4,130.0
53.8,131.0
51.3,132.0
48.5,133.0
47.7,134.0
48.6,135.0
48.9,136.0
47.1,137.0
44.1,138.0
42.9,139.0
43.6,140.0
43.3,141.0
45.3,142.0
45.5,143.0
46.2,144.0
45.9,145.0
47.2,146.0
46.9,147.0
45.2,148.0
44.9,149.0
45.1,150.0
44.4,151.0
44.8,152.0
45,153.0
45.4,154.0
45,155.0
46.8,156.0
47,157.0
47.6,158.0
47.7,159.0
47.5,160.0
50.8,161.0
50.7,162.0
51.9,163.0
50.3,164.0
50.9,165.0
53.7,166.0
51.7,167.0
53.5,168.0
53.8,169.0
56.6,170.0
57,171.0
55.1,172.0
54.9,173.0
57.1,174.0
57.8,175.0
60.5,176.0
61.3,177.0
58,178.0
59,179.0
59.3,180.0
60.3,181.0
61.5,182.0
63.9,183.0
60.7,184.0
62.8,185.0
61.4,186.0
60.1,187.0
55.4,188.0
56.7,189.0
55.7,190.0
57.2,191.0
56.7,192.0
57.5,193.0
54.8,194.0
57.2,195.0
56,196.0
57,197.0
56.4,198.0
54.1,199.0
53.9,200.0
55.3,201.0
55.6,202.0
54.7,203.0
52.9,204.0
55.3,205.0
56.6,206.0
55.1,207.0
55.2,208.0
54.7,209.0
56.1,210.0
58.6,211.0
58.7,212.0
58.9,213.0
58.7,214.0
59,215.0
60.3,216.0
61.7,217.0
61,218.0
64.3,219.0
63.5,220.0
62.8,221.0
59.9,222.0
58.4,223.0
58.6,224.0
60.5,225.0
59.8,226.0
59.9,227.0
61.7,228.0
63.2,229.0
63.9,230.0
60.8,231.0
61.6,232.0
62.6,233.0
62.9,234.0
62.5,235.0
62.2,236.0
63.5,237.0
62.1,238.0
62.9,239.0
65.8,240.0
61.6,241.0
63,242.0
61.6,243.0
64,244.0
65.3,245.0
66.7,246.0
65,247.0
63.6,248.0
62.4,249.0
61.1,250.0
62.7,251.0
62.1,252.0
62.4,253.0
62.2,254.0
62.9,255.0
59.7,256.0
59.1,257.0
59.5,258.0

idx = 1.9 km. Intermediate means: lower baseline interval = 51.2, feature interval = 50.7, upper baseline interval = 56.4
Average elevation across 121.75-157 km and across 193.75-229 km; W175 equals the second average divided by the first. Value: 1.21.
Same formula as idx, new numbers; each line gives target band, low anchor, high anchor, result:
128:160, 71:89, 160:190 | 4.9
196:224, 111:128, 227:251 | 1.3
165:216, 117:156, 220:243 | -1.0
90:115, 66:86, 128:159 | -1.3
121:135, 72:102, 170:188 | 0.9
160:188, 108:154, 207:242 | -0.9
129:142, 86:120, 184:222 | 1.6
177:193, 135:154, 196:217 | -2.0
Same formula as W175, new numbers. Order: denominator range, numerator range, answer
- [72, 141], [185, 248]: 1.15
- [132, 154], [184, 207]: 1.23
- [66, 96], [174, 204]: 1.11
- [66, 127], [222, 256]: 1.18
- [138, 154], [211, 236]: 1.35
